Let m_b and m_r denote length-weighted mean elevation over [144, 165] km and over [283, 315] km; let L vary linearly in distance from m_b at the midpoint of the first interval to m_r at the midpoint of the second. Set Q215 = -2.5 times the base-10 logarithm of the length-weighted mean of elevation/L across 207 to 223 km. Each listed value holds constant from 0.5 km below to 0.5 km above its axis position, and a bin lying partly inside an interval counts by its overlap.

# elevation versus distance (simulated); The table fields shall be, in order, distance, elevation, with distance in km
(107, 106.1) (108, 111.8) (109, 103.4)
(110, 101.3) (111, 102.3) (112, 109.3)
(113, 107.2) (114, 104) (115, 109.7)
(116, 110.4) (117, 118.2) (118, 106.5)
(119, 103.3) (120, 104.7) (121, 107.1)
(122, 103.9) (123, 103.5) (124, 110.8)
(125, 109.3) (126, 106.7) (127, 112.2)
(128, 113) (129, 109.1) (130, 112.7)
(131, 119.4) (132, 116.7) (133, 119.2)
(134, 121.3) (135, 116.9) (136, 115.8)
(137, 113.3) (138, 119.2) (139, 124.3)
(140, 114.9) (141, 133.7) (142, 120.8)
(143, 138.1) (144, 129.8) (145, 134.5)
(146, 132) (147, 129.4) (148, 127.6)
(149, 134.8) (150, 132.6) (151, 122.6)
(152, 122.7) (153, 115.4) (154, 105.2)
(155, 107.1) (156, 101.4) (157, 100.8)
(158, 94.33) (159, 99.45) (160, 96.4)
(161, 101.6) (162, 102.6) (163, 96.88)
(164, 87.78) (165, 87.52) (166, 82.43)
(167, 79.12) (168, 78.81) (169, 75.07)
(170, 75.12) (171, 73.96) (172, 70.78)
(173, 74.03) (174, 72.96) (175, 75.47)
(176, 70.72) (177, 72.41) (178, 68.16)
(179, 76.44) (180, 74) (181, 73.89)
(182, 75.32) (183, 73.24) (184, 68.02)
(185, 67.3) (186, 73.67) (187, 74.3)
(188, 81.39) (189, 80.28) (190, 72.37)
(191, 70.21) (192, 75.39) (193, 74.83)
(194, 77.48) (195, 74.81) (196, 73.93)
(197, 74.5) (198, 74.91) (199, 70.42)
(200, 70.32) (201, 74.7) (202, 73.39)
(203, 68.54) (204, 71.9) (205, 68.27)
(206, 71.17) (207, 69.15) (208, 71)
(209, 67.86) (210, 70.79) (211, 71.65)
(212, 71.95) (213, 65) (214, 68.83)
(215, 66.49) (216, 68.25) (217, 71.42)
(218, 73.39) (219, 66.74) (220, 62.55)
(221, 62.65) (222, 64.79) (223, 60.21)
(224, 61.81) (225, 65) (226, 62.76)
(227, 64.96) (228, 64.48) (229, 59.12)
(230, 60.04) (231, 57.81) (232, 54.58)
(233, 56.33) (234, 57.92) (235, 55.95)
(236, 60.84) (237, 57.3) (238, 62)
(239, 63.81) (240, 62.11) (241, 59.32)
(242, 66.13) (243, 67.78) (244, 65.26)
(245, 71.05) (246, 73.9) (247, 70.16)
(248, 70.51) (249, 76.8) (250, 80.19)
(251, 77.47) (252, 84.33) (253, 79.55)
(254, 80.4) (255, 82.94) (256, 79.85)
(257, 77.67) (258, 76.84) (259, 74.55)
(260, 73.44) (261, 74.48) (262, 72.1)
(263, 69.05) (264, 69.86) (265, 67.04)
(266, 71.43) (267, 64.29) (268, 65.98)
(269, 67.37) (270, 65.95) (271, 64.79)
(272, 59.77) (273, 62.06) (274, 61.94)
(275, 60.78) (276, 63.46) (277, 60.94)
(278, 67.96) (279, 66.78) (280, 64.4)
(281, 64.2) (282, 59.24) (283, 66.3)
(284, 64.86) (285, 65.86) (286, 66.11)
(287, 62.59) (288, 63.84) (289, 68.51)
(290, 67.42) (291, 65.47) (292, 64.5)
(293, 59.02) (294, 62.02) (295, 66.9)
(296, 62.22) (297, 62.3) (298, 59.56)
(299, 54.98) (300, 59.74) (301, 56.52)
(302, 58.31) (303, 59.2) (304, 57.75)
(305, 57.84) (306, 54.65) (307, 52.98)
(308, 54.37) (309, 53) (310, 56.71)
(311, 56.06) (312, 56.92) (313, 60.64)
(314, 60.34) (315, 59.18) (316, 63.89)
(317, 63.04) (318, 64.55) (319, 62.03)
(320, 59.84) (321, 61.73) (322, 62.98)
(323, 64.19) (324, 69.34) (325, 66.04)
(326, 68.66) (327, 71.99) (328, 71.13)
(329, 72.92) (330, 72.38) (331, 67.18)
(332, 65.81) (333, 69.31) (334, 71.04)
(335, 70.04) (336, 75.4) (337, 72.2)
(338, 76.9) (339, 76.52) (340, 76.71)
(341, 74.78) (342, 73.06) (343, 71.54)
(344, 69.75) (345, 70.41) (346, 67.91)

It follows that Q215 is 0.31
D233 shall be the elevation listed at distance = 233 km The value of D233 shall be 56.33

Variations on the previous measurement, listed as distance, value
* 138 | 119.2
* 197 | 74.5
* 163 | 96.88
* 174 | 72.96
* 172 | 70.78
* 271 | 64.79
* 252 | 84.33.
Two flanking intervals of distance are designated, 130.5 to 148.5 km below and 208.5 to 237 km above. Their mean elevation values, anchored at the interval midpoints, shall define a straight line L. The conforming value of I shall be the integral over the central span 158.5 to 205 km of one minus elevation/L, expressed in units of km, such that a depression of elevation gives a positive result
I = 7.9 km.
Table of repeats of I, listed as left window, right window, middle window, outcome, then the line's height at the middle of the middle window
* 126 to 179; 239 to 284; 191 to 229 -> 7.44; 86.1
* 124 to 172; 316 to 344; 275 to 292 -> 3.15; 79.5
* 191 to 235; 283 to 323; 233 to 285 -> -3.25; 64.2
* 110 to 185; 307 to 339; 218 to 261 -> 7.83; 83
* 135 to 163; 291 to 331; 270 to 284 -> 1.88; 73.3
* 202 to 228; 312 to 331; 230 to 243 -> 1.40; 67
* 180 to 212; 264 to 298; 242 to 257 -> -1.77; 67.5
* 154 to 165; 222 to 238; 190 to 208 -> 1.05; 77.1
